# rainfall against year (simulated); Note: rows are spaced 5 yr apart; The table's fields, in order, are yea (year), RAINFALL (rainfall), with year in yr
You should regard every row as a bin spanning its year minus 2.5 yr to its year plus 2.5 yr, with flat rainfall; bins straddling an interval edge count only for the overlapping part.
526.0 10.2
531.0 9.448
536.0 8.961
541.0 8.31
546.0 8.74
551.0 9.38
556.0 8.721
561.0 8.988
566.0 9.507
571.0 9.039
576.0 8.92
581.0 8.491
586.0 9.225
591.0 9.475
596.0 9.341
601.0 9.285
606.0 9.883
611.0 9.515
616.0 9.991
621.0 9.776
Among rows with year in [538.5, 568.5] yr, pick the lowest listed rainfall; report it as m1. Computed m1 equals 8.31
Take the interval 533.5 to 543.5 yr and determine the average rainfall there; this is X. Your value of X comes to 8.64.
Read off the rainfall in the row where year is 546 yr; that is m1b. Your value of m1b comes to 8.74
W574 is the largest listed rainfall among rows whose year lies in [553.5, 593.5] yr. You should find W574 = 9.507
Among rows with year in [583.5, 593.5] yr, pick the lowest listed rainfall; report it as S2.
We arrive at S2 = 9.225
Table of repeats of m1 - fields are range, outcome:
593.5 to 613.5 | 9.285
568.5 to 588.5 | 8.491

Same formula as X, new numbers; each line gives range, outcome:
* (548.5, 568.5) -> 9.15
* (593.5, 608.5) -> 9.5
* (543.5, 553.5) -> 9.06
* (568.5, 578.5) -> 8.98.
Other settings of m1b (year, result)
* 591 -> 9.475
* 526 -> 10.2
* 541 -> 8.31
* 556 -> 8.721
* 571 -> 9.039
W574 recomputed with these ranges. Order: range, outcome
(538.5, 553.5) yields 9.38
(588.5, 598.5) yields 9.475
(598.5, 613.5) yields 9.883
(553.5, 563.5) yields 8.988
